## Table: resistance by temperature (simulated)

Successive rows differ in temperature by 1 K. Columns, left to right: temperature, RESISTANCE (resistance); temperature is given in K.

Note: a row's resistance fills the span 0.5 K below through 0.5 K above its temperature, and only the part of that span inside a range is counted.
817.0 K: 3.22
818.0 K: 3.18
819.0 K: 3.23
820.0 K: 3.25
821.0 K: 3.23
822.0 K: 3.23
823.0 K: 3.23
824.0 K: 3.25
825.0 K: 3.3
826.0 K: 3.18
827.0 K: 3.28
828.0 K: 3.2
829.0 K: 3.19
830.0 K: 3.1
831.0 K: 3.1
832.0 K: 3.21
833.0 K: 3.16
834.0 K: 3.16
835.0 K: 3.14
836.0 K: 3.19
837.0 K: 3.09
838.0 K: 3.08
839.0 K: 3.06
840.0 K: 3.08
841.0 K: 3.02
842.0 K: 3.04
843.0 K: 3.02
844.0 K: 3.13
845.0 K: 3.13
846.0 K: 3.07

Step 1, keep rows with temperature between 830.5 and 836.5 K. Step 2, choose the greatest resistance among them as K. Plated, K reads 3.21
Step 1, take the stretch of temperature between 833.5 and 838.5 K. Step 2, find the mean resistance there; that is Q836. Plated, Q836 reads 3.13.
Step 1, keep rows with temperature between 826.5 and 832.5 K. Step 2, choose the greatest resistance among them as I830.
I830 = 3.28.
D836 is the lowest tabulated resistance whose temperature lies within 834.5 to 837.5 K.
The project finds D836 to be 3.09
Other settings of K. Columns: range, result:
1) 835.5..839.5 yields 3.19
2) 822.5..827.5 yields 3.3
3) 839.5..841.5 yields 3.08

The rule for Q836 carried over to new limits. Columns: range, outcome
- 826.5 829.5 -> 3.22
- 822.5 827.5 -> 3.25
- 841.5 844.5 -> 3.06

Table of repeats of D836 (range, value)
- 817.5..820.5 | 3.18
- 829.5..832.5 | 3.1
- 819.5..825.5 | 3.23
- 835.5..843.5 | 3.02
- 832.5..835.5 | 3.14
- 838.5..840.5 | 3.06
